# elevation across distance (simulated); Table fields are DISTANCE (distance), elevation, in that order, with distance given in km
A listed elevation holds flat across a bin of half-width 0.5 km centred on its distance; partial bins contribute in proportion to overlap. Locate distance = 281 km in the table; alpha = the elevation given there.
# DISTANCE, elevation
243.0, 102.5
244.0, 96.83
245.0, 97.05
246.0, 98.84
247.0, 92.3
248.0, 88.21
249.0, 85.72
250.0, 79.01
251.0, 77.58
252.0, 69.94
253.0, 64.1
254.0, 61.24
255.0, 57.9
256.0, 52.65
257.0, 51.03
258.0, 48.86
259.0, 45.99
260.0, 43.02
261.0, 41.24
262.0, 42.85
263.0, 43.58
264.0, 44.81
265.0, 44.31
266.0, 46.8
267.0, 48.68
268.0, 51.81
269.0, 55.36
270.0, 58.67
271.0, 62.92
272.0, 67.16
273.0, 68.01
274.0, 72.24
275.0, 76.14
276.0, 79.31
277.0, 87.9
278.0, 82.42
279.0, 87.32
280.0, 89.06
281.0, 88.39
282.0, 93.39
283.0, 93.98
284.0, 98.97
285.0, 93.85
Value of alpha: 88.39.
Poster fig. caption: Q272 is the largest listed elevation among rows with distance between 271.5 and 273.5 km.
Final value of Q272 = 68.01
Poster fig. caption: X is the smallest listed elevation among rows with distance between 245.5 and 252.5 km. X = 69.94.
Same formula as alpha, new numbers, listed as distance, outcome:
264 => 44.81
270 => 58.67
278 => 82.42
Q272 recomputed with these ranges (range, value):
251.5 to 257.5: 69.94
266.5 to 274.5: 72.24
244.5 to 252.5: 98.84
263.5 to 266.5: 46.8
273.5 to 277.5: 87.9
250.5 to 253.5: 77.58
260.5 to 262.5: 42.85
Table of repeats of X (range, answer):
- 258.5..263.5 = 41.24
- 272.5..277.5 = 68.01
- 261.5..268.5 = 42.85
